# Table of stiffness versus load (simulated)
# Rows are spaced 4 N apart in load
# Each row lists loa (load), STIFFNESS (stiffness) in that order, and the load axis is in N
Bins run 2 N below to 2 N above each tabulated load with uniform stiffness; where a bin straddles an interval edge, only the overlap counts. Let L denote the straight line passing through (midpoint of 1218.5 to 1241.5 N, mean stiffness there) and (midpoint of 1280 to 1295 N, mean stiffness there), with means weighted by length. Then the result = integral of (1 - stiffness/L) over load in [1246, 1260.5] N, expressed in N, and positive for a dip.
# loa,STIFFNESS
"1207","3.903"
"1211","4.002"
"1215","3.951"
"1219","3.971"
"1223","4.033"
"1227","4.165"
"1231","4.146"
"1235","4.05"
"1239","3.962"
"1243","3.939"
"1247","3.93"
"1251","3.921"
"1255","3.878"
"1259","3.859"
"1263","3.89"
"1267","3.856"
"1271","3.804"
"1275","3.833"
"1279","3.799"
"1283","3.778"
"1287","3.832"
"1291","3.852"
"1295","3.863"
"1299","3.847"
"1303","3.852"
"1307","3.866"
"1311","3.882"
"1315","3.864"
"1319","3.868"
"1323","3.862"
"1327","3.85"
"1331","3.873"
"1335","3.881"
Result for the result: 0.2 N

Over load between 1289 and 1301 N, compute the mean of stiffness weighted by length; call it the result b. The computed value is 3.85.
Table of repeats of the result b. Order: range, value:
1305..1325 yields 3.87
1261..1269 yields 3.87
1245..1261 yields 3.9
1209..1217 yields 3.98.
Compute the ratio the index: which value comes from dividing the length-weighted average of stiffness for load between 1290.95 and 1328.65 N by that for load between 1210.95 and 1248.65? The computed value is 1.0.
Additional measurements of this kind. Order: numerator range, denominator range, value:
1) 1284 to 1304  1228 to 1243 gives 0.95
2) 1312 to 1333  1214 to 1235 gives 0.95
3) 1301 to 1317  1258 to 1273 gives 1.00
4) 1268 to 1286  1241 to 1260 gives 0.97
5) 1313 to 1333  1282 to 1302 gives 1.01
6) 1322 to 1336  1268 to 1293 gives 1.01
